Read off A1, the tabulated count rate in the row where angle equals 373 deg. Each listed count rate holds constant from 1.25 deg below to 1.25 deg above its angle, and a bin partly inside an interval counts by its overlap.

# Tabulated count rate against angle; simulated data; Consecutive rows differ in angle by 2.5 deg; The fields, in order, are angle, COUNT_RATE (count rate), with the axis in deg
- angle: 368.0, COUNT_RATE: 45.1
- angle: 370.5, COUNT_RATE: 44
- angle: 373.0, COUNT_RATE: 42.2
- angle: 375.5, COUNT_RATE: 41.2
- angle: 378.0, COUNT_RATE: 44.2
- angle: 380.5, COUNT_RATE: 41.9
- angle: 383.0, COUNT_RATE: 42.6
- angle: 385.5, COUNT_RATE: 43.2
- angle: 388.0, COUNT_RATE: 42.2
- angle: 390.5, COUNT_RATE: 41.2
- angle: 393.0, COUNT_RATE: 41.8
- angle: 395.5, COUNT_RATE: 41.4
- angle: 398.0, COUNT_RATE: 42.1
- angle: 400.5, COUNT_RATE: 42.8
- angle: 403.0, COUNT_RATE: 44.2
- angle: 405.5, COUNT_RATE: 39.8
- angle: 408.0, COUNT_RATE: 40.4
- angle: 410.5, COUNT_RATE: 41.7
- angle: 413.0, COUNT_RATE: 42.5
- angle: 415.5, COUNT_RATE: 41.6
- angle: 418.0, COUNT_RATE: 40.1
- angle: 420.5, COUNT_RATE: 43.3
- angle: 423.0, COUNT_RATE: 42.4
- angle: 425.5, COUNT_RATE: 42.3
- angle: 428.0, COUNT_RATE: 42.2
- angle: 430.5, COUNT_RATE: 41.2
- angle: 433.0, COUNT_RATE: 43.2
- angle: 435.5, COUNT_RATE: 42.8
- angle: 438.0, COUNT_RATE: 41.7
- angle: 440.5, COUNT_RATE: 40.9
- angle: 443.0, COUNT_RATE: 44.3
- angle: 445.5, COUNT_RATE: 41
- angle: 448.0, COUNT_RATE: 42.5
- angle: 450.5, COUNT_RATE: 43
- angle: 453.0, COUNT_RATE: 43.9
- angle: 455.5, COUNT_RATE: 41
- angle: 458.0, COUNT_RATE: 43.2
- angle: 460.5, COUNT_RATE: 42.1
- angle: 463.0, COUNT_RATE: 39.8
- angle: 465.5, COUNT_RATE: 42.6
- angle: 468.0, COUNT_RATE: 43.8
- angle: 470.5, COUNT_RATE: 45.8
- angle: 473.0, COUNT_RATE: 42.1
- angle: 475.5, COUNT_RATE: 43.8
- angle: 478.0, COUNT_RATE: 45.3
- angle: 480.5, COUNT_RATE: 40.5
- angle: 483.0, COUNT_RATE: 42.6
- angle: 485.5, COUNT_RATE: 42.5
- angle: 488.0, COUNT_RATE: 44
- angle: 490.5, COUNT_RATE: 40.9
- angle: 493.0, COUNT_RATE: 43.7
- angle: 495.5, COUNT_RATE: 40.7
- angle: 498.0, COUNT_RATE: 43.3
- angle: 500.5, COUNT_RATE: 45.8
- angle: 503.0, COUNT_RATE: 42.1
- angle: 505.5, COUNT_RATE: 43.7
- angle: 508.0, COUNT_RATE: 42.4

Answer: 42.2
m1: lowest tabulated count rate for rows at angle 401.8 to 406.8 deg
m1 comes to 39.8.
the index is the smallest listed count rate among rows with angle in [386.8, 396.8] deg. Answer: 41.2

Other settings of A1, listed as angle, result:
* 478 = 45.3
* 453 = 43.9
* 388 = 42.2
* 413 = 42.5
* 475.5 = 43.8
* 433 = 43.2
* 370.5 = 44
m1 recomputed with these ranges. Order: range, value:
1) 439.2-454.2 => 40.9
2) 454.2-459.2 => 41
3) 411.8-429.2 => 40.1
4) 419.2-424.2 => 42.4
